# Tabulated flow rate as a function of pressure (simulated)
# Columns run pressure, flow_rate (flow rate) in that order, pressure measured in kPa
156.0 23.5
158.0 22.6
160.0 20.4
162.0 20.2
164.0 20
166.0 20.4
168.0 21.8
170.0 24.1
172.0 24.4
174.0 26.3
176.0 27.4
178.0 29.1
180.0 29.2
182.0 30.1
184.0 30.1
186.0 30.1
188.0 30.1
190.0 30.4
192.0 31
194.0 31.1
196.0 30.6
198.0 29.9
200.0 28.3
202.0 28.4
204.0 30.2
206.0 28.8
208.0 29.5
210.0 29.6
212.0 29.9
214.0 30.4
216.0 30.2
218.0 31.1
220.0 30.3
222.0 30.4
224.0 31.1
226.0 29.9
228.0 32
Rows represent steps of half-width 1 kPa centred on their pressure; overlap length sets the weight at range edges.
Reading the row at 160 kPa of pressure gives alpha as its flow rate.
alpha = 20.4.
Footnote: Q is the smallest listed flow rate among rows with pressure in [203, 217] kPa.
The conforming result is 28.8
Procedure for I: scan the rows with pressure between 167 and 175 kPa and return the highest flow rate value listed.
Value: 26.3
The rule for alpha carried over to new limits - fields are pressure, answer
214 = 30.4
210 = 29.6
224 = 31.1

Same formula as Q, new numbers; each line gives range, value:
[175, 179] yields 27.4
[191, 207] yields 28.3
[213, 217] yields 30.2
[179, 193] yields 29.2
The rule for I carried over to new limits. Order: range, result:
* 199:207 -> 30.2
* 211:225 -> 31.1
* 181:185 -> 30.1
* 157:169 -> 22.6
